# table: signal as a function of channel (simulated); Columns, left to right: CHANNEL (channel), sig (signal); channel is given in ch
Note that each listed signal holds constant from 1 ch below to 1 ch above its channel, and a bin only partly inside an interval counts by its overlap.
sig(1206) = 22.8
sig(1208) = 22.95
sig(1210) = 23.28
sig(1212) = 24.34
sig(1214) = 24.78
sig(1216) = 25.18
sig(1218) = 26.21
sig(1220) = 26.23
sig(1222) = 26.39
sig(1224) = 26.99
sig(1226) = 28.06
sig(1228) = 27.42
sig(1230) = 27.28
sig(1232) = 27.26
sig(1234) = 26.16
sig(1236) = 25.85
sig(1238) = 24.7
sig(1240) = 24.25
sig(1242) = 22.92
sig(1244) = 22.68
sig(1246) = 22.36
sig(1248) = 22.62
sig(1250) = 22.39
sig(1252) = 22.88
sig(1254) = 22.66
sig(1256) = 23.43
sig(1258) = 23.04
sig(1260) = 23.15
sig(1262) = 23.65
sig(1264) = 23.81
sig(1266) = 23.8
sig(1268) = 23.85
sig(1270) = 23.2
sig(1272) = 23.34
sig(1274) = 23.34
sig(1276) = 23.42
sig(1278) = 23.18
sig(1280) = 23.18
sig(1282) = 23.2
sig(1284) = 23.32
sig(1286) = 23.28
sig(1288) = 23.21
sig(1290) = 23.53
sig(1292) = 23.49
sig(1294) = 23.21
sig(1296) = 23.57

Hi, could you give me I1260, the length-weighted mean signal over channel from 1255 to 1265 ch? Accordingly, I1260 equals 23.4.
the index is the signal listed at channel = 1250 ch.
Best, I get 22.39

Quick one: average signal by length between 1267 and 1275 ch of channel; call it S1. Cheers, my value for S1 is 23.4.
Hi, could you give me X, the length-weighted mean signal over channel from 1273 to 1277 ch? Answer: 23.4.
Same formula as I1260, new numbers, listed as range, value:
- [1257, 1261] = 23.1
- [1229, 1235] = 26.9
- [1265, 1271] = 23.6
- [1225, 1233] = 27.5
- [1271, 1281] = 23.3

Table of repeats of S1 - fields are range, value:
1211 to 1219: 25.1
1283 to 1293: 23.4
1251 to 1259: 23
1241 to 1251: 22.6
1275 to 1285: 23.3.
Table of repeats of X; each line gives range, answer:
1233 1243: 24.8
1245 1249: 22.5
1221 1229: 27.2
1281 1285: 23.3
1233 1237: 26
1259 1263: 23.4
